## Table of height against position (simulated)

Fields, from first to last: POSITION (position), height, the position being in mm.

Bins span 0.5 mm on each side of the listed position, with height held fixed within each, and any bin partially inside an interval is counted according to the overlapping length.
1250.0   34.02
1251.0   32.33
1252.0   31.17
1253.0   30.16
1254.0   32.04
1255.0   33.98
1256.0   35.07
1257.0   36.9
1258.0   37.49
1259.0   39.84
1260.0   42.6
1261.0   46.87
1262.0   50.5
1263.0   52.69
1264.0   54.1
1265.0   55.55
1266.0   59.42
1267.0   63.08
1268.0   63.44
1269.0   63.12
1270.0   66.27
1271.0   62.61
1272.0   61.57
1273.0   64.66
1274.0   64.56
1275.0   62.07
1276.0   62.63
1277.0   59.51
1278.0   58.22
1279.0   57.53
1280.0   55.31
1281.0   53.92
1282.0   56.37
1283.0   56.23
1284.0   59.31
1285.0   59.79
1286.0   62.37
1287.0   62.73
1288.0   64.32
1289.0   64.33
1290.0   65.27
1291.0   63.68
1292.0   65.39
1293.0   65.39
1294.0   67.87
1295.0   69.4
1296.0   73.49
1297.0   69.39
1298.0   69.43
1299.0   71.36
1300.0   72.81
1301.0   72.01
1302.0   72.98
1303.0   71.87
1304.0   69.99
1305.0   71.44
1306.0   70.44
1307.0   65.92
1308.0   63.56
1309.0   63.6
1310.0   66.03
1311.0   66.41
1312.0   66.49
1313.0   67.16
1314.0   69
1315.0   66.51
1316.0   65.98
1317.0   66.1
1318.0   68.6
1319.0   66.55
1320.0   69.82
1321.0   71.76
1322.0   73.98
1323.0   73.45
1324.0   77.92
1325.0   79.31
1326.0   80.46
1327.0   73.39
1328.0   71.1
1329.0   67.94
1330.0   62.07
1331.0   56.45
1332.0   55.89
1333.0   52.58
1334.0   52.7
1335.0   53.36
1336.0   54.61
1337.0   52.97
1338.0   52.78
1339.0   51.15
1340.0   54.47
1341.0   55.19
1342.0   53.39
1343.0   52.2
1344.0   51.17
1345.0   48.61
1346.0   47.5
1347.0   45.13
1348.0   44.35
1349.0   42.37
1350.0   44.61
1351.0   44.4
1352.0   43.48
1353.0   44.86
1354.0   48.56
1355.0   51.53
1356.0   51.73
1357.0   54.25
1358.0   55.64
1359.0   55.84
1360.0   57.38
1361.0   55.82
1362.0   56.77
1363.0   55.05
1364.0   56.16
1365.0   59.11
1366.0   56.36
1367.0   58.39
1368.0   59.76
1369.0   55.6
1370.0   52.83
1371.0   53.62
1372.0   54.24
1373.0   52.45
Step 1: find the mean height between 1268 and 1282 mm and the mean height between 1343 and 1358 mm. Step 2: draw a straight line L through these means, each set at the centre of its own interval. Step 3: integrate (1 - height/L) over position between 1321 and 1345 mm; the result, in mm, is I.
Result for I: -4.8 mm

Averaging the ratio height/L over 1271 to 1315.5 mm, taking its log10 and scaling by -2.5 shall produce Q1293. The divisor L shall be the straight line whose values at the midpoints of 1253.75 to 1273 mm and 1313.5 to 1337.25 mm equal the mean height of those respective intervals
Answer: -0.12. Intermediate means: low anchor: 51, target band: 65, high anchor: 66.1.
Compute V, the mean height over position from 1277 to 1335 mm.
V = 66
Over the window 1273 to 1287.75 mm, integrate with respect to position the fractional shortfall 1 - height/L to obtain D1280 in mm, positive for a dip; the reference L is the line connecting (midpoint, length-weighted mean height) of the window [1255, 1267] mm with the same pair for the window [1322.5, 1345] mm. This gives -2.7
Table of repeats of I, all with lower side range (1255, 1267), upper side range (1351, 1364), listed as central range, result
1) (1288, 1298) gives -3.8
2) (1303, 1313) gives -3.6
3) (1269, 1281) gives -3.5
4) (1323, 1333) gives -3.6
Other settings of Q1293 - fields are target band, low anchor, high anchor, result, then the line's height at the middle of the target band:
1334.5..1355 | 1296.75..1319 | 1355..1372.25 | 0.214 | 60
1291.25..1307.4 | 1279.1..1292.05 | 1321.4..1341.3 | -0.145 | 61.1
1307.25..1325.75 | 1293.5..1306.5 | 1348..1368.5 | -0.058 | 65.7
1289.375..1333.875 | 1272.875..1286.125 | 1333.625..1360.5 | -0.234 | 55.1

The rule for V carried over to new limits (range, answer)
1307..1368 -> 58.8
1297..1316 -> 68.7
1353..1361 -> 53.2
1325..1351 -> 55.3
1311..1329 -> 70.8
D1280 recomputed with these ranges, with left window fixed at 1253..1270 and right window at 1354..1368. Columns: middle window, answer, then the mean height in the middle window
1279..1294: -3.4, 61.1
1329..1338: -0.4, 55.7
